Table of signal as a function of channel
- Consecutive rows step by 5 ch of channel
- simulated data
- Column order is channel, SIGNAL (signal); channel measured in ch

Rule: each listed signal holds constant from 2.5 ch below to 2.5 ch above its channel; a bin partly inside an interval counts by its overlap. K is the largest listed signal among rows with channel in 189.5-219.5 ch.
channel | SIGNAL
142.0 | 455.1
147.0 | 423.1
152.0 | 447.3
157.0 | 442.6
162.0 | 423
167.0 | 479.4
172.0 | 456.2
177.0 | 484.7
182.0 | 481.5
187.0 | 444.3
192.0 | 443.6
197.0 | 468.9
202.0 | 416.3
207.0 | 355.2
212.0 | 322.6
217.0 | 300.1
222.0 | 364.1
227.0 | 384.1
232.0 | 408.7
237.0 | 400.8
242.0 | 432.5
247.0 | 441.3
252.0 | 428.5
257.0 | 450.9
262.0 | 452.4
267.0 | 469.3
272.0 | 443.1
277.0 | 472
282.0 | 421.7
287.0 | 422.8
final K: 468.9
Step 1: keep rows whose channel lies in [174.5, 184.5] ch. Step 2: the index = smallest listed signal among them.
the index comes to 481.5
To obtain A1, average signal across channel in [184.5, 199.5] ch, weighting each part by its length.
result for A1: 452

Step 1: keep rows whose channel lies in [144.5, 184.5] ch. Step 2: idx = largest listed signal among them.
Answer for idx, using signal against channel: 484.7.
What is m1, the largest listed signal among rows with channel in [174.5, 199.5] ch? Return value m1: 484.7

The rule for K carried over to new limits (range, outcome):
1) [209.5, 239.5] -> 408.7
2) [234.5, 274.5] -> 469.3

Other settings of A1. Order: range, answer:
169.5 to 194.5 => 462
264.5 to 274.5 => 456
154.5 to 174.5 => 450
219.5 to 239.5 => 389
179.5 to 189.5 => 463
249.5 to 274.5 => 449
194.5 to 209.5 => 413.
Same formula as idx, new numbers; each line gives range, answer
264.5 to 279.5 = 472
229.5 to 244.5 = 432.5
